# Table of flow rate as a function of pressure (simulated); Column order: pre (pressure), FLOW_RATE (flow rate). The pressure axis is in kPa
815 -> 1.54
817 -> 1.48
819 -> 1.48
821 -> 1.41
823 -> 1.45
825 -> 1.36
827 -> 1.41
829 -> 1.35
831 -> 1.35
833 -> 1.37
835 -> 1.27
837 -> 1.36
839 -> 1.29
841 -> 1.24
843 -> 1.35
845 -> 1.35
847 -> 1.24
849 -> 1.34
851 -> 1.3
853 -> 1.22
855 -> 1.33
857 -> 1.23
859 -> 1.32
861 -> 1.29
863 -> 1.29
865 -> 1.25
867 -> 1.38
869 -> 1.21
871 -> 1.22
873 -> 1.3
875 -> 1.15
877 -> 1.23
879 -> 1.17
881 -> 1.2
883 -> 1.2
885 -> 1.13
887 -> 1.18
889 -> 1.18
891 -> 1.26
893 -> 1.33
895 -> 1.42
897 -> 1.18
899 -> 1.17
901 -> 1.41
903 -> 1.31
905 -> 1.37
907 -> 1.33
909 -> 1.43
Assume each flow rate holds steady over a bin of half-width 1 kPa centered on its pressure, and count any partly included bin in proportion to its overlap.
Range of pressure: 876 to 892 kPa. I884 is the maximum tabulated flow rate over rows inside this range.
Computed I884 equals 1.26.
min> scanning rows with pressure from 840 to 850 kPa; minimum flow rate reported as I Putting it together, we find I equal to 1.24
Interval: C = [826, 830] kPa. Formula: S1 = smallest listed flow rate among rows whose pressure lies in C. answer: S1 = 1.35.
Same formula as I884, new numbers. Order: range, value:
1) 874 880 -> 1.23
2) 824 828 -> 1.41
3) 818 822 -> 1.48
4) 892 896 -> 1.42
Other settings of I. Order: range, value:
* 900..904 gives 1.31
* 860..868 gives 1.25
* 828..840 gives 1.27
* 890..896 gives 1.26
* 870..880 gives 1.15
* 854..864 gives 1.23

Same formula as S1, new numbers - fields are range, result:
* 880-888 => 1.13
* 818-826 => 1.36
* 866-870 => 1.21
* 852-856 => 1.22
